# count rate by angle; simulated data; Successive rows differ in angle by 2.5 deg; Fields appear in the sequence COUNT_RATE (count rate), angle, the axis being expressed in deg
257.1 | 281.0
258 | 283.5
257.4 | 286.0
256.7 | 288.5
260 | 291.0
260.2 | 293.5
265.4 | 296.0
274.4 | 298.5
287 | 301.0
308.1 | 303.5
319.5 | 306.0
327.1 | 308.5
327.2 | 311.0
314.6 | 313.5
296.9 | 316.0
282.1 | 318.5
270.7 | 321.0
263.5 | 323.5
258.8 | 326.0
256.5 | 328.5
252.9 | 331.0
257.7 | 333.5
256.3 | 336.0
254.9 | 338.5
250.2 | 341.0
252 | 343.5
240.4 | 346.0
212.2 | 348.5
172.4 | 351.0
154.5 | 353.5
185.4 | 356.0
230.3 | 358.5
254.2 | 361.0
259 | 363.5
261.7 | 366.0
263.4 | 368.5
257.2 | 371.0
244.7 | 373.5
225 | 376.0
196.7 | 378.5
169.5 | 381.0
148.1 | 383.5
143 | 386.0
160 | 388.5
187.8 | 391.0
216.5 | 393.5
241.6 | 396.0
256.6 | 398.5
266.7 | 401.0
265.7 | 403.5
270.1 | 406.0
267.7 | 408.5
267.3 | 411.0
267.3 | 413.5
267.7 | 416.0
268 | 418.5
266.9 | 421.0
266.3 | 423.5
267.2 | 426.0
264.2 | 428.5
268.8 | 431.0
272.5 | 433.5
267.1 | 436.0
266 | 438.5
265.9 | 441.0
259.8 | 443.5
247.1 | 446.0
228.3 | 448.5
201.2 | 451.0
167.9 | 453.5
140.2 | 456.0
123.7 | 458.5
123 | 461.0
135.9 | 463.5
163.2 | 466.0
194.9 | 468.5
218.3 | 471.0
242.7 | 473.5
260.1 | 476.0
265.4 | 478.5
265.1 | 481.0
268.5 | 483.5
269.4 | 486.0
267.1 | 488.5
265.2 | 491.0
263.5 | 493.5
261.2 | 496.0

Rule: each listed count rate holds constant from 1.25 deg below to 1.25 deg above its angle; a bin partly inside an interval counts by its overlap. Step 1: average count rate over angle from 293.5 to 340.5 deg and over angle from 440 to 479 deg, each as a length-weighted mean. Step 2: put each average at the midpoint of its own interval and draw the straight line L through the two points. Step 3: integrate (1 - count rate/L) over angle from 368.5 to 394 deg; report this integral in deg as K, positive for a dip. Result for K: 4.95 deg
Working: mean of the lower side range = 281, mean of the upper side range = 201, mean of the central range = 198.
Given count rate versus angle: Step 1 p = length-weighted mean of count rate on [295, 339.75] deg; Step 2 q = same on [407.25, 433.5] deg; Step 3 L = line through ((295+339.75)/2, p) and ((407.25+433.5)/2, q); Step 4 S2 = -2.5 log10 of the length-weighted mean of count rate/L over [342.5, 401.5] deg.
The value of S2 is 0.26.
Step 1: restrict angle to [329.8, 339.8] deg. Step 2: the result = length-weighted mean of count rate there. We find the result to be 255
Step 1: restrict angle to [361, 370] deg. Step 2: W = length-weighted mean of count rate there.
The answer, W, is 260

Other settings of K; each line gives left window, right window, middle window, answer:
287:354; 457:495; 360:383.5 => 1.80 deg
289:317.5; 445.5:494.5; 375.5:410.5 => 4.75 deg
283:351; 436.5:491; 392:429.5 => -3.70 deg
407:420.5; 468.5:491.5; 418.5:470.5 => 8.21 deg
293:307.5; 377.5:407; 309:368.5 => 0.91 deg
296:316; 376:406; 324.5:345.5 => 1.34 deg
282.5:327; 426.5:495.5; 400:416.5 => -1.33 deg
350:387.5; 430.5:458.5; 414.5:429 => -2.80 deg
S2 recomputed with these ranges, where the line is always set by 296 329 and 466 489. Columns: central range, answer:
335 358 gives 0.270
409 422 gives -0.021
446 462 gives 0.419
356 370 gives 0.121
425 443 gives -0.042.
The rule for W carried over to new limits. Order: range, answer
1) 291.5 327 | 289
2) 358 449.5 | 243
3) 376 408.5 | 213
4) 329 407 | 226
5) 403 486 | 236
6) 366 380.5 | 236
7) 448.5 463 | 157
